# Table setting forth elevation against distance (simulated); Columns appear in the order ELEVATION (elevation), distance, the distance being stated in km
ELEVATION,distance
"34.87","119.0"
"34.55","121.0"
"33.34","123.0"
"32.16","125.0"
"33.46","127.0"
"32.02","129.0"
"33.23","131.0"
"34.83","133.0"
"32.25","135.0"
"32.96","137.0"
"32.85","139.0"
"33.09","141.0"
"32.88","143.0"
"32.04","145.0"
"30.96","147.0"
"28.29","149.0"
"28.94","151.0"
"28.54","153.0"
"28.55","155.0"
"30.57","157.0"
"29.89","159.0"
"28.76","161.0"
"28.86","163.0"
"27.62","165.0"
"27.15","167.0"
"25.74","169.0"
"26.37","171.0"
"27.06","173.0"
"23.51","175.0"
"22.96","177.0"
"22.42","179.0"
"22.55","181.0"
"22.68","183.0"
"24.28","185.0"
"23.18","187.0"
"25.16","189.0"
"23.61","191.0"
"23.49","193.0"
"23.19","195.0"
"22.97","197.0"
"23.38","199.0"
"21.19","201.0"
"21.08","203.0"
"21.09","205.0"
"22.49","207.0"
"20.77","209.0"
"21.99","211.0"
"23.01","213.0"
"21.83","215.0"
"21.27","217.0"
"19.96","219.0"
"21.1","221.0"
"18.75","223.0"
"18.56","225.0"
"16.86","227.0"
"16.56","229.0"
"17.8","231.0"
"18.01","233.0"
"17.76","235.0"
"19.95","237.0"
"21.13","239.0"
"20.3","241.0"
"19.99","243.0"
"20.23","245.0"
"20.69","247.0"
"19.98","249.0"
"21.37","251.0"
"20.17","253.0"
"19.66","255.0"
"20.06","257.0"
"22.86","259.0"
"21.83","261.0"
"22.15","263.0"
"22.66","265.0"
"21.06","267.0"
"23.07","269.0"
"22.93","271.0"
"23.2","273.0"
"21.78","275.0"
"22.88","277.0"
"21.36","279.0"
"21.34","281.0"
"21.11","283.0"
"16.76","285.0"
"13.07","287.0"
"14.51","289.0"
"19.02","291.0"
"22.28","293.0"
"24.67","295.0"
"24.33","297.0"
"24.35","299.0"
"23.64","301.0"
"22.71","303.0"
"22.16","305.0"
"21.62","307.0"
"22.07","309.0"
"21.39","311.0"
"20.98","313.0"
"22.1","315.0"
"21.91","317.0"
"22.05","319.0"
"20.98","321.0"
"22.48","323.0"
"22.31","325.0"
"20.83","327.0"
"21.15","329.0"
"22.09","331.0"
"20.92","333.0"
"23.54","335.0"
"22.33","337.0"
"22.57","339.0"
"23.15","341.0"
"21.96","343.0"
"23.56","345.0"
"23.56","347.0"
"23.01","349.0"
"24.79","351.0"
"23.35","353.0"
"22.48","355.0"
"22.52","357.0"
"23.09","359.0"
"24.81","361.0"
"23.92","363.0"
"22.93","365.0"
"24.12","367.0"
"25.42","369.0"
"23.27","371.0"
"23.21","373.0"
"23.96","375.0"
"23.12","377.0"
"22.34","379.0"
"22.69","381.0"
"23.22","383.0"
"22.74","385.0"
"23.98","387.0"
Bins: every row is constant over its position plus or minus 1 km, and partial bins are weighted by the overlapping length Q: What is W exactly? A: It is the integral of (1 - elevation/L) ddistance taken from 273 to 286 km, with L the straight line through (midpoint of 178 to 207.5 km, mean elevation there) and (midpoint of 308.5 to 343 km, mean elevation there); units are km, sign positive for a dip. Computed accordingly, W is 0.7 km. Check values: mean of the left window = 22.9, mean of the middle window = 21.1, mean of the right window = 21.9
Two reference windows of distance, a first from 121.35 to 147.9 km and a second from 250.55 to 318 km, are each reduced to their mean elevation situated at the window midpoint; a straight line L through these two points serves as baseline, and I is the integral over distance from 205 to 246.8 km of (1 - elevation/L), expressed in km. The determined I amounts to 9.53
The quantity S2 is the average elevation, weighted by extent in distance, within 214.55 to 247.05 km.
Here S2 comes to 19.4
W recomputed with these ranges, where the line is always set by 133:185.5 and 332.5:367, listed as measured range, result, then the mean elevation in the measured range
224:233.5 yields 3.20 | 17.5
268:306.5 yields 5.43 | 21.3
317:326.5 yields 0.80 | 21.9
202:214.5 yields 2.43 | 21.7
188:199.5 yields 1.57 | 23.6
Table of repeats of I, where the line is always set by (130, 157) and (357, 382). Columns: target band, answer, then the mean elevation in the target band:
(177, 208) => 7.2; 22.9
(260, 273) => 2.3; 22.4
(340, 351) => 0.5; 23.2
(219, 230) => 3.9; 18.5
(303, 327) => 3.4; 21.8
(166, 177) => 1.7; 25.7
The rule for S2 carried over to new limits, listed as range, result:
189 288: 20.8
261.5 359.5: 21.9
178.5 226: 22.1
